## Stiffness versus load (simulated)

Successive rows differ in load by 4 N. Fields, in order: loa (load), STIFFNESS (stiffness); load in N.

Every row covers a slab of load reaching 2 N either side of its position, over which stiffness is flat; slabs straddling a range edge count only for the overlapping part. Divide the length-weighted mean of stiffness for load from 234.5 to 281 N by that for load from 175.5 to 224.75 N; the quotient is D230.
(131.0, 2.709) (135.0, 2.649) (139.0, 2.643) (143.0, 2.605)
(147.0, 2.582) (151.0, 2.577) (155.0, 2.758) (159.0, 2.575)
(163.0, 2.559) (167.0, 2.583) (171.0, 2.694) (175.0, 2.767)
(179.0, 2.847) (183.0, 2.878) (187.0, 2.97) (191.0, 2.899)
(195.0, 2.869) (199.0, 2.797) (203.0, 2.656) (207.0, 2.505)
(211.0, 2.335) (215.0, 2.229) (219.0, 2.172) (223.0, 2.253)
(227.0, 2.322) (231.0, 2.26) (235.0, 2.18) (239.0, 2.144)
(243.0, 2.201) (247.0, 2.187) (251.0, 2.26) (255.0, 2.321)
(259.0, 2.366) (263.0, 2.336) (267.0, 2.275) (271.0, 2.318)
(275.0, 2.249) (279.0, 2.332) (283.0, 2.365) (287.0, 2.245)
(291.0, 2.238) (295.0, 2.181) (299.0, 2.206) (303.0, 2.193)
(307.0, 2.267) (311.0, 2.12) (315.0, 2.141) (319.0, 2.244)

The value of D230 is 0.86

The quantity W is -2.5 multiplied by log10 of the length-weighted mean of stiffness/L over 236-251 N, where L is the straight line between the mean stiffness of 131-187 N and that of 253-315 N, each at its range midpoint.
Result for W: 0.10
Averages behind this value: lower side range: 2.68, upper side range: 2.26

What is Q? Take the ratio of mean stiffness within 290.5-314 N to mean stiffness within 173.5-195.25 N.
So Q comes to 0.8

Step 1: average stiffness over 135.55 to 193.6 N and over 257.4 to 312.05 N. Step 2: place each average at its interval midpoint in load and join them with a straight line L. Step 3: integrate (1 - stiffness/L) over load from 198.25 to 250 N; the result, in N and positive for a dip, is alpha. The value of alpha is 3.7 N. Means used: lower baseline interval 2.71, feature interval 2.31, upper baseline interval 2.27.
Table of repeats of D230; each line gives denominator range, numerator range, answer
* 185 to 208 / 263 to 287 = 0.82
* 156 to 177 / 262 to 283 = 0.87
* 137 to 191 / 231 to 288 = 0.84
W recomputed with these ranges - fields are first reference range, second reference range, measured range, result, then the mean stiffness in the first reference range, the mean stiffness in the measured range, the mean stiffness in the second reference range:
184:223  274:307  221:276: 0.070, 2.59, 2.26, 2.25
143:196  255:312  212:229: 0.124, 2.73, 2.25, 2.27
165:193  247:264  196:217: 0.045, 2.81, 2.52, 2.3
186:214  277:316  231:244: 0.151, 2.69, 2.19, 2.23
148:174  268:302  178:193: -0.138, 2.63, 2.9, 2.26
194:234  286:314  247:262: 0.009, 2.42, 2.3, 2.2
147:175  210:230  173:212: -0.138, 2.63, 2.76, 2.26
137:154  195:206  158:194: -0.033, 2.61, 2.76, 2.73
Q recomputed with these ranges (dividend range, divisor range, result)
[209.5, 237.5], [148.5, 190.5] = 0.82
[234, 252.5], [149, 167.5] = 0.84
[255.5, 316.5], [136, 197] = 0.83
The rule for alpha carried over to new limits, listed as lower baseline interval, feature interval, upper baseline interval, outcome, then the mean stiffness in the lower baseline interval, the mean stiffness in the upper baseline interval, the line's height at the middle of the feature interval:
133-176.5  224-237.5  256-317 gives 0.93 N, 2.63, 2.26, 2.42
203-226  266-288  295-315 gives -0.67 N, 2.33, 2.19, 2.23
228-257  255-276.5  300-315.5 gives -0.97 N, 2.23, 2.19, 2.21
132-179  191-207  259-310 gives -1.50 N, 2.65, 2.27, 2.52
